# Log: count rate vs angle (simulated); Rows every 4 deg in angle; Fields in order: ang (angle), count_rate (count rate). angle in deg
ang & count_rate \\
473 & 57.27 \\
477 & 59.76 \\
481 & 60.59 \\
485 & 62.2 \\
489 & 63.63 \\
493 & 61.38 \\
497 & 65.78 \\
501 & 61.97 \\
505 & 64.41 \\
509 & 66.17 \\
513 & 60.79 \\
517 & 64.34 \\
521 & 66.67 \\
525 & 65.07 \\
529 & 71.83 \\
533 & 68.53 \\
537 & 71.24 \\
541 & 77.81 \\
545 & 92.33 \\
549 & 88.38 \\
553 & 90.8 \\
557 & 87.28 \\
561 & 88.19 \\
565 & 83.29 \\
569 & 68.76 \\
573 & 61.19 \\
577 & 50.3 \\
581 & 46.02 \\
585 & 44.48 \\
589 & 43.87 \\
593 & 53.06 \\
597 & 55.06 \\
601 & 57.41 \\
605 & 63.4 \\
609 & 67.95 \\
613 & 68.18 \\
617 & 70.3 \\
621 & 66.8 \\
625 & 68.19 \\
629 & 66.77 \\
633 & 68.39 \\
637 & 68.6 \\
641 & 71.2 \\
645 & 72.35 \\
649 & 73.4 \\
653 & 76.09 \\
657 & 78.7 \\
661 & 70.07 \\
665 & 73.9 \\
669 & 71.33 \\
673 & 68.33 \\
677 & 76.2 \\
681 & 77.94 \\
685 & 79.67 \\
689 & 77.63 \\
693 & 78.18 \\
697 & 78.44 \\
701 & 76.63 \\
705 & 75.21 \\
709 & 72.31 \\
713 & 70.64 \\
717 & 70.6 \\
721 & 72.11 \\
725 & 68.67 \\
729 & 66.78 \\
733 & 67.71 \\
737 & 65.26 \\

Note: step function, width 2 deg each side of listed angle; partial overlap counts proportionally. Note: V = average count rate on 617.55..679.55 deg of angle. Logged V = 71.4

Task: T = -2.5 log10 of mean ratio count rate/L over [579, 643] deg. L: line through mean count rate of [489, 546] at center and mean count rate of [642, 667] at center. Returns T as 0.18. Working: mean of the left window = 67.9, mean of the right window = 74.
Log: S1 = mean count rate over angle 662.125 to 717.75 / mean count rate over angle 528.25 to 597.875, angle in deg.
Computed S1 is 1.08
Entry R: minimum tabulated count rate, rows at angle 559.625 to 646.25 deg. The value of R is 43.87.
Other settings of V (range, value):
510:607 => 67.5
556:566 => 86.4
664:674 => 71.2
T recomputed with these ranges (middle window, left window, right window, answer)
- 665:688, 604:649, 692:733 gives -0.056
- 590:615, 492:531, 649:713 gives 0.172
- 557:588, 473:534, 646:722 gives 0.062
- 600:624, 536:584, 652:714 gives 0.137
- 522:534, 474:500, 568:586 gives -0.172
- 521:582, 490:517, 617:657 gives -0.128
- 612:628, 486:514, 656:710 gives 0.046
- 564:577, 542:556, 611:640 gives 0.241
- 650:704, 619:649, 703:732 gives -0.083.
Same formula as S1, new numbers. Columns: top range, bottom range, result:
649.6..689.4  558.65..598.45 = 1.25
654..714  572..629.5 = 1.28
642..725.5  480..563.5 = 1.04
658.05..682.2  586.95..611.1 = 1.29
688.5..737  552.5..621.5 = 1.13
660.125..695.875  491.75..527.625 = 1.17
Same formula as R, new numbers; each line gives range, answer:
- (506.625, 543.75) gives 60.79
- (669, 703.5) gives 68.33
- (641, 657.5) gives 71.2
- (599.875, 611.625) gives 57.41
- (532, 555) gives 68.53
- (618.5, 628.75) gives 66.8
